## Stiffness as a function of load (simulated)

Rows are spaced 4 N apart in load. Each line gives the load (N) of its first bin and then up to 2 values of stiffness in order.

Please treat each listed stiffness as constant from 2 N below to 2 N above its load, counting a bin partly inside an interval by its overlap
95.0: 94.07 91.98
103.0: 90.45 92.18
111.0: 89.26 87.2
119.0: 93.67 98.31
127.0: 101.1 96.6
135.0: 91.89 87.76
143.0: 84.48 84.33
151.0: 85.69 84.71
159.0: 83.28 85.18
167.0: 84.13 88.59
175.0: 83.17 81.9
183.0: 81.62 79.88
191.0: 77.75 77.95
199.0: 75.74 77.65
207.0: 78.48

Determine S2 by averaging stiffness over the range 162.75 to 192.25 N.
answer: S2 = 82.8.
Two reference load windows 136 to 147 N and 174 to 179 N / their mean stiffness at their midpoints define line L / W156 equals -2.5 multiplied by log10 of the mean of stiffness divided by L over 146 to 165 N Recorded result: 0.003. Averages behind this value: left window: 86.3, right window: 82.7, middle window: 84.7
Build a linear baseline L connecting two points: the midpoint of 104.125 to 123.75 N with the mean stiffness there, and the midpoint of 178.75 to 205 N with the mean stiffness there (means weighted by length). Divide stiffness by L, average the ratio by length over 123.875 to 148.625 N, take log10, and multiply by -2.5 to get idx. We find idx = -0.04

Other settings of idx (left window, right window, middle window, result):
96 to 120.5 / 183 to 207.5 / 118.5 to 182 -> -0.043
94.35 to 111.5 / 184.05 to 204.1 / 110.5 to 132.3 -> -0.069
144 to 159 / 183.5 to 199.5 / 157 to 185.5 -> -0.031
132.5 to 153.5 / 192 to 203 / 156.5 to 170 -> -0.016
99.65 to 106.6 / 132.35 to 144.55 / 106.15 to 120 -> 0.003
